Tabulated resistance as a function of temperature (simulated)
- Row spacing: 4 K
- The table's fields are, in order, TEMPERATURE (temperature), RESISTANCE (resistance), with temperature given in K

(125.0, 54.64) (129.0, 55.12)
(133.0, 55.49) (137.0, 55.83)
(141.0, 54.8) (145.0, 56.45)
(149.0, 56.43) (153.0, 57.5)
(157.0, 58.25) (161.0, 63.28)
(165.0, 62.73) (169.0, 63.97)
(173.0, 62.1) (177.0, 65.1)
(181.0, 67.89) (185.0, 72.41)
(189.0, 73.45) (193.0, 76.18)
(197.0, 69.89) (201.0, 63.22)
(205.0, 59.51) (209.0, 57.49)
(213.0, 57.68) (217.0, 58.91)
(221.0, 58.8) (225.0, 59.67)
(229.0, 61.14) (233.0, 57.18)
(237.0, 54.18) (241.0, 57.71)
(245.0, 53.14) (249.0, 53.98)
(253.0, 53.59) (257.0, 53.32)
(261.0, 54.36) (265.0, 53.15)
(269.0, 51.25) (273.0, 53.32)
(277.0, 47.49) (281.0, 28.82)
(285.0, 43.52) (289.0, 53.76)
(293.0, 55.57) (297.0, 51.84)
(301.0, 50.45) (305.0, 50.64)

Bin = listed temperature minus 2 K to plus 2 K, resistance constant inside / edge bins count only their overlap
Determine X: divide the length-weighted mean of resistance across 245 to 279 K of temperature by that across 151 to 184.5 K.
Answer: 0.83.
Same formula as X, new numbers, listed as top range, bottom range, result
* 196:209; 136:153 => 1.12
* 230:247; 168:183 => 0.86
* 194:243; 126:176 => 1.02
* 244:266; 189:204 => 0.77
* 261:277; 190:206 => 0.77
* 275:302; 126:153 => 0.85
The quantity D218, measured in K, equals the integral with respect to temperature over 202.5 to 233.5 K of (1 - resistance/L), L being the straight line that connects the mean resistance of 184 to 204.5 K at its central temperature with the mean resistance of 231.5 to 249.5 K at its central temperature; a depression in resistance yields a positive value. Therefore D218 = 1.7 K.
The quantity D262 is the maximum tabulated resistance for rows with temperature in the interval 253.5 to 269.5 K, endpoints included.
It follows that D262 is 54.36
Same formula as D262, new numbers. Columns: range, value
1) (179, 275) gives 76.18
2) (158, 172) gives 63.97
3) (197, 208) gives 69.89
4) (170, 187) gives 72.41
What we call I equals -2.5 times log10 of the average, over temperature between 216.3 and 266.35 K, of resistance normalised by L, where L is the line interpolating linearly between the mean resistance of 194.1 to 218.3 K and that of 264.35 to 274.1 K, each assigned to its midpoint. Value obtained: 0.01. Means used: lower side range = 61.7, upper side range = 52.4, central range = 56.1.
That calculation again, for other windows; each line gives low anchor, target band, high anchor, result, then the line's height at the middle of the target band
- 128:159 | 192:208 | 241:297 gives -0.22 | 53.8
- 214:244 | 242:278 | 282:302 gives 0.02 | 54.1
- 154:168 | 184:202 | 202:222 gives -0.19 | 59.7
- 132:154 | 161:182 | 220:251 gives -0.14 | 56.3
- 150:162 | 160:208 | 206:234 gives -0.13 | 59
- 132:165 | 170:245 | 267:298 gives -0.17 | 53.4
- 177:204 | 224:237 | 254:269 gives 0.04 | 60.5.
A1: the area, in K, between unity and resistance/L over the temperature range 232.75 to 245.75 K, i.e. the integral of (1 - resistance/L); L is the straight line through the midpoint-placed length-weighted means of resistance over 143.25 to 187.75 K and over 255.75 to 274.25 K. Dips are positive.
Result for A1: 0.0 K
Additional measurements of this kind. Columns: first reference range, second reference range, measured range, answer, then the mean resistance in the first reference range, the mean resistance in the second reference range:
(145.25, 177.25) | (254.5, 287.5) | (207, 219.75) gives -0.8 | 60.7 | 48.3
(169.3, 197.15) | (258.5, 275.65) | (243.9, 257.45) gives 0.6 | 69.2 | 52.8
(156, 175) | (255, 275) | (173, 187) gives -1.5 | 62.3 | 53.1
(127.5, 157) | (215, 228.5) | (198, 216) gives -0.4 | 56.1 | 59.4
